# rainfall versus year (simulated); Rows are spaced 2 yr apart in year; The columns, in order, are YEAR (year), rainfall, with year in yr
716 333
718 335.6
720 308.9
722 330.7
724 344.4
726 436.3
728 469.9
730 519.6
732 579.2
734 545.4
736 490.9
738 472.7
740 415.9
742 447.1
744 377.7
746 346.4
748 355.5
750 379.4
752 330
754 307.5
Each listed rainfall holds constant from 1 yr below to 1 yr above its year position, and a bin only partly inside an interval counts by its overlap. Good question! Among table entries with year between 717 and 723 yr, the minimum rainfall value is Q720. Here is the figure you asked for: 308.9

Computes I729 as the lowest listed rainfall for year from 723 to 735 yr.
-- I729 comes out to 344.4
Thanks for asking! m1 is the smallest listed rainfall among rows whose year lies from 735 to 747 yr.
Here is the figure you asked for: 346.4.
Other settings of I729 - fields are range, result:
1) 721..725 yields 330.7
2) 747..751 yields 355.5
